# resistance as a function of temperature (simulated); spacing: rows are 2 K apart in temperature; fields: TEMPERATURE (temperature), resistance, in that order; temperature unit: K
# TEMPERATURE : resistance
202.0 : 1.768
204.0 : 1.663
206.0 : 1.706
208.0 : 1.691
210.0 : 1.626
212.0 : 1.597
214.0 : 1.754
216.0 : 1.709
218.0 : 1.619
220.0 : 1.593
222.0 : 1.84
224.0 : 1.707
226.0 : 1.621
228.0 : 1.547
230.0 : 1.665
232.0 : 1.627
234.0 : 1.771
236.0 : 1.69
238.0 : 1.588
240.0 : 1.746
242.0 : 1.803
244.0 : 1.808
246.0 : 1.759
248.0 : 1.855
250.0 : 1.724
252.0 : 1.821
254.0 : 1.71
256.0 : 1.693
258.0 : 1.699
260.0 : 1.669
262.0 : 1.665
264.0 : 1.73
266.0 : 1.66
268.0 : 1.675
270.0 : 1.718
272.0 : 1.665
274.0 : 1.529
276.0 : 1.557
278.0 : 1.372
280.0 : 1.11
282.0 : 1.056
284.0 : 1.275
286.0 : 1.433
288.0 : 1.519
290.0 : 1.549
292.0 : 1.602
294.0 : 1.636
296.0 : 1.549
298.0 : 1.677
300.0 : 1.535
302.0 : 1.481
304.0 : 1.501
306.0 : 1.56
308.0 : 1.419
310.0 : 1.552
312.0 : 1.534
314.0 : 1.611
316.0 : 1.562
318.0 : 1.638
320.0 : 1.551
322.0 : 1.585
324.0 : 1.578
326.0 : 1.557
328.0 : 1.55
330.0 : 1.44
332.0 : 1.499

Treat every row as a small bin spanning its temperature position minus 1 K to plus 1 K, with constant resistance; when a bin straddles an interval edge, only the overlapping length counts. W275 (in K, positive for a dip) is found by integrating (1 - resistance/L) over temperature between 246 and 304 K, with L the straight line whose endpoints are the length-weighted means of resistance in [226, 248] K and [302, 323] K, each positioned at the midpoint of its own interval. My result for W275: 1.7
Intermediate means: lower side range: 1.7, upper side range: 1.55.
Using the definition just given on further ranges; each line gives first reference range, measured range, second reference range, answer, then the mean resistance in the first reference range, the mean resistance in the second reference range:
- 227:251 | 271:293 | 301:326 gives 2.6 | 1.72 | 1.55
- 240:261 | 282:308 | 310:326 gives 2.1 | 1.75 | 1.58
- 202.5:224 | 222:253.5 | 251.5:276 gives -0.7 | 1.68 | 1.68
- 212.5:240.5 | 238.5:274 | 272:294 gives -4.1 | 1.67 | 1.42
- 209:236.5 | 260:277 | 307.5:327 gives -0.4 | 1.67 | 1.56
